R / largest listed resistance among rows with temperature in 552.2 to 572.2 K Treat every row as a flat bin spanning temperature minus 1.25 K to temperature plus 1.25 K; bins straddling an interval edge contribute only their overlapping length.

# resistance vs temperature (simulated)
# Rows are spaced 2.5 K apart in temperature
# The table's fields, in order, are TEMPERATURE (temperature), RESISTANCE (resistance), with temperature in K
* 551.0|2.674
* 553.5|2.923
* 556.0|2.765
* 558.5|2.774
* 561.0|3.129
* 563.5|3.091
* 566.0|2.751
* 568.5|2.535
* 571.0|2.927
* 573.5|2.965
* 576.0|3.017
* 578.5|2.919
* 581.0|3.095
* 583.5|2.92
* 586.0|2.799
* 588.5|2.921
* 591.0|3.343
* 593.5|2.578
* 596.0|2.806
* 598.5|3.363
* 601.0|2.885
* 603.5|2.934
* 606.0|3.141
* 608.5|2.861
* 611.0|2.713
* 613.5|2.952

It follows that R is 3.129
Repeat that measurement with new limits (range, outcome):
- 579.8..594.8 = 3.343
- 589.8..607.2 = 3.363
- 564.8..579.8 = 3.017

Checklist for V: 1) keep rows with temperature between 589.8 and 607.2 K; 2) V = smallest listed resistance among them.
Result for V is 2.578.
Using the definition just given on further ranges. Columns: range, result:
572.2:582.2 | 2.919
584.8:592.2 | 2.799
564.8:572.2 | 2.535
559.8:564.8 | 3.091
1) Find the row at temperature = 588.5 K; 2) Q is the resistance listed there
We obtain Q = 2.921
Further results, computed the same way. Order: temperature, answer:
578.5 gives 2.919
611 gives 2.713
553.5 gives 2.923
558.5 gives 2.774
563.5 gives 3.091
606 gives 3.141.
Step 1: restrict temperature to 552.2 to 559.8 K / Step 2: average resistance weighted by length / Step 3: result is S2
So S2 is 2.82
